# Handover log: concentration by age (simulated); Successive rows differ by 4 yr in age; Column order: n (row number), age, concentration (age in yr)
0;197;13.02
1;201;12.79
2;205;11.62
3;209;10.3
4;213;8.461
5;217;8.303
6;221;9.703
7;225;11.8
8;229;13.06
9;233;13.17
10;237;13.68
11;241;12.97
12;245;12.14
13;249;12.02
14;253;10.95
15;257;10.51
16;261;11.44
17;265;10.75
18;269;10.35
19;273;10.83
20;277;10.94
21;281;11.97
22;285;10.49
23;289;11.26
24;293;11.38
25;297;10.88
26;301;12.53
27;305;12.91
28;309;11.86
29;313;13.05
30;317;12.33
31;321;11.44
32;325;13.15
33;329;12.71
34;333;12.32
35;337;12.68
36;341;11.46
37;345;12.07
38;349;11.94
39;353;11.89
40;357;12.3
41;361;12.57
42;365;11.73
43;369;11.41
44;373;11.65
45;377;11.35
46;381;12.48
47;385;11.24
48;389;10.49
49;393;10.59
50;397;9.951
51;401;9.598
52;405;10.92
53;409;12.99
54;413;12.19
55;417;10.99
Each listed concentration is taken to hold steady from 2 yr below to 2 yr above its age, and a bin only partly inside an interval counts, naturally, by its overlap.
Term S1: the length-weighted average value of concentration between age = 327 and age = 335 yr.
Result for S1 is 12.5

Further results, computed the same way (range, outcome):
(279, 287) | 11.2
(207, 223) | 9.19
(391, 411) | 10.8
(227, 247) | 13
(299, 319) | 12.5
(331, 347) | 12.1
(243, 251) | 12.1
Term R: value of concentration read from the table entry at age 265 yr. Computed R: 10.75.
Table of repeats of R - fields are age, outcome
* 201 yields 12.79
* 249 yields 12.02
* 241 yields 12.97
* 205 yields 11.62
